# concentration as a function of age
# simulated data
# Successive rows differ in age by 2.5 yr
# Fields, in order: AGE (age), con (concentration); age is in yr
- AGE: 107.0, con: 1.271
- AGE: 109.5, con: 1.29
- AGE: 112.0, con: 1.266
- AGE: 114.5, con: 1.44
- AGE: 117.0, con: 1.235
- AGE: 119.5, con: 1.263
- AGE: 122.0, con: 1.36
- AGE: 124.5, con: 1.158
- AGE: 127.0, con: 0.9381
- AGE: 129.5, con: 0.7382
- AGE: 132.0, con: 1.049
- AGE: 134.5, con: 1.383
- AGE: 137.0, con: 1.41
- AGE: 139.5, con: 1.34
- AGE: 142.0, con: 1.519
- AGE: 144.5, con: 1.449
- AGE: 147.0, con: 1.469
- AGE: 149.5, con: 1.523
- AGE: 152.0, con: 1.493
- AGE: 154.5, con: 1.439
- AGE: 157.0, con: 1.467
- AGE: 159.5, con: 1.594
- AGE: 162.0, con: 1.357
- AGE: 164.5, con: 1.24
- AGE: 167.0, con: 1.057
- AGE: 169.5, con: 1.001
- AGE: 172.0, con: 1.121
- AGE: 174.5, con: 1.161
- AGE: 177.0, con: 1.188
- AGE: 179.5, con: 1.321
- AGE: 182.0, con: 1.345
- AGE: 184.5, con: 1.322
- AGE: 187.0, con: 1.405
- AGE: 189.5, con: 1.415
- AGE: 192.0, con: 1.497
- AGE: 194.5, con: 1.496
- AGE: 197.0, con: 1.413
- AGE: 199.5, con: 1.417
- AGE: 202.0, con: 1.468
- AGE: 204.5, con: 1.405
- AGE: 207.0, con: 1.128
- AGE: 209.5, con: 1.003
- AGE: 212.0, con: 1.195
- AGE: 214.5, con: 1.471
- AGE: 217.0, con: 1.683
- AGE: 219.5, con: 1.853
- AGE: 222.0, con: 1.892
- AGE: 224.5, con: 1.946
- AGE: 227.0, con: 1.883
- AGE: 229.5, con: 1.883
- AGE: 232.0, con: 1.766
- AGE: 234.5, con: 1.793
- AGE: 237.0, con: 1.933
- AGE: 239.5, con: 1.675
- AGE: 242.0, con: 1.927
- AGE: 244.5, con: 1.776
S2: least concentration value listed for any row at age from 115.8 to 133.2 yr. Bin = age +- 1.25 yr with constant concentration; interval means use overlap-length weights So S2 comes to 0.7382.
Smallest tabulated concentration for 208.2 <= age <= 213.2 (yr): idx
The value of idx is 1.003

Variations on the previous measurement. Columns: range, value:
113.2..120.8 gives 1.235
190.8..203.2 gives 1.413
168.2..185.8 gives 1.001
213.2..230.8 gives 1.471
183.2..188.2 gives 1.322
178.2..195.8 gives 1.321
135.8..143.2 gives 1.34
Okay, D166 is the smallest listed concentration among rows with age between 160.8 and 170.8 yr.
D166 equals 1.001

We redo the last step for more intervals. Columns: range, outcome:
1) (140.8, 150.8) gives 1.449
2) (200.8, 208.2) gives 1.128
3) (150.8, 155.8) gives 1.439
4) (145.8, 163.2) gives 1.357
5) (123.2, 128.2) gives 0.9381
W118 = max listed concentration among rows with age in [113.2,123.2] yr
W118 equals 1.44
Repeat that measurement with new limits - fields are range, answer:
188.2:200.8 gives 1.497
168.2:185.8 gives 1.345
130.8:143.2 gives 1.519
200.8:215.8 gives 1.471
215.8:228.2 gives 1.946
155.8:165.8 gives 1.594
